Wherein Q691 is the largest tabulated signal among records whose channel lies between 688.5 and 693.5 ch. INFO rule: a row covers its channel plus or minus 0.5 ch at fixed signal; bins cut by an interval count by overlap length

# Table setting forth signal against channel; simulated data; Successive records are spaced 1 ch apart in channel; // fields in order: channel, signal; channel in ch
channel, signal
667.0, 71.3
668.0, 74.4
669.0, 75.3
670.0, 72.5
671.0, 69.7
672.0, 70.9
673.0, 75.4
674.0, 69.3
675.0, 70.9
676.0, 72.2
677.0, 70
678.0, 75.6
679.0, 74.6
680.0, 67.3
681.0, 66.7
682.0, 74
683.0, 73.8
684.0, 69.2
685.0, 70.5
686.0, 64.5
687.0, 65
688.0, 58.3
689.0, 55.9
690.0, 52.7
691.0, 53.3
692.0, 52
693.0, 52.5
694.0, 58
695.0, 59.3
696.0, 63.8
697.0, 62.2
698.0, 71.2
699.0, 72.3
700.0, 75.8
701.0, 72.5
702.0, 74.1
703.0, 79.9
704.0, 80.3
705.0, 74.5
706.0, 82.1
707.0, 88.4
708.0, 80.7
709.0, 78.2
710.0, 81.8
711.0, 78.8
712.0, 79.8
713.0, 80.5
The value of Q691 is 55.9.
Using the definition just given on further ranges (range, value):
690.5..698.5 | 71.2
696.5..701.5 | 75.8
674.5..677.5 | 72.2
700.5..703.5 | 79.9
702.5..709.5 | 88.4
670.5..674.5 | 75.4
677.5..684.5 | 75.6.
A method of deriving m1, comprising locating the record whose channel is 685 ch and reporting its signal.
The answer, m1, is 70.5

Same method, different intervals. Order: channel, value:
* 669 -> 75.3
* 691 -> 53.3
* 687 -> 65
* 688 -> 58.3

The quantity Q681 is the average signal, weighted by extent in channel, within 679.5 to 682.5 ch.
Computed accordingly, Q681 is 69.3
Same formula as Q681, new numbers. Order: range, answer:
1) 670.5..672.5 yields 70.3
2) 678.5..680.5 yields 70.9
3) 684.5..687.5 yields 66.7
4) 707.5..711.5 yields 79.9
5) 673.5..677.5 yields 70.6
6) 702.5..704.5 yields 80.1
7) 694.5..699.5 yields 65.8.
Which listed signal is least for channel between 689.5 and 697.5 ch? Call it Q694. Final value 52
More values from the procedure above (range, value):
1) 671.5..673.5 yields 70.9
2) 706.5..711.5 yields 78.2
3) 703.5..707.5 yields 74.5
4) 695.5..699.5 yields 62.2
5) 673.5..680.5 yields 67.3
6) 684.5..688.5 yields 58.3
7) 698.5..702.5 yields 72.3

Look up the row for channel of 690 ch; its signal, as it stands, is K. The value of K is 52.7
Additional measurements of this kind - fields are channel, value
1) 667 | 71.3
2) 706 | 82.1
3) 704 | 80.3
